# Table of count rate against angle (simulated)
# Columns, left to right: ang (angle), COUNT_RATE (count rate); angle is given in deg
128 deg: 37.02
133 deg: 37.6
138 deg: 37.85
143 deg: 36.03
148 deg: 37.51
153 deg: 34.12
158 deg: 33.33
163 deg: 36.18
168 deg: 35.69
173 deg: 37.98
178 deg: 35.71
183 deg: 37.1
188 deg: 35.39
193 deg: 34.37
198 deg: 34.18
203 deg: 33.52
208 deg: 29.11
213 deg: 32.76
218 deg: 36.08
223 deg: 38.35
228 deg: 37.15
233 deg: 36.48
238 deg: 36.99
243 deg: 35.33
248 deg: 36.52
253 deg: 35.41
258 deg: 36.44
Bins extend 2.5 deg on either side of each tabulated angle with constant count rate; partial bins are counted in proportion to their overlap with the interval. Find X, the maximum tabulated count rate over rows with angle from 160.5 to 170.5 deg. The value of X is 36.18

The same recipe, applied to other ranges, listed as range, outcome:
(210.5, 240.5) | 38.35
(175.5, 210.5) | 37.1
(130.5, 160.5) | 37.85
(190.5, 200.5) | 34.37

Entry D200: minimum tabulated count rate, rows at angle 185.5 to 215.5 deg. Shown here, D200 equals 29.11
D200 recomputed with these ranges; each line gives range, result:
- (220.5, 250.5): 35.33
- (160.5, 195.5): 34.37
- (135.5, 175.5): 33.33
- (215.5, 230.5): 36.08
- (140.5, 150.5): 36.03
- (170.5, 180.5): 35.71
